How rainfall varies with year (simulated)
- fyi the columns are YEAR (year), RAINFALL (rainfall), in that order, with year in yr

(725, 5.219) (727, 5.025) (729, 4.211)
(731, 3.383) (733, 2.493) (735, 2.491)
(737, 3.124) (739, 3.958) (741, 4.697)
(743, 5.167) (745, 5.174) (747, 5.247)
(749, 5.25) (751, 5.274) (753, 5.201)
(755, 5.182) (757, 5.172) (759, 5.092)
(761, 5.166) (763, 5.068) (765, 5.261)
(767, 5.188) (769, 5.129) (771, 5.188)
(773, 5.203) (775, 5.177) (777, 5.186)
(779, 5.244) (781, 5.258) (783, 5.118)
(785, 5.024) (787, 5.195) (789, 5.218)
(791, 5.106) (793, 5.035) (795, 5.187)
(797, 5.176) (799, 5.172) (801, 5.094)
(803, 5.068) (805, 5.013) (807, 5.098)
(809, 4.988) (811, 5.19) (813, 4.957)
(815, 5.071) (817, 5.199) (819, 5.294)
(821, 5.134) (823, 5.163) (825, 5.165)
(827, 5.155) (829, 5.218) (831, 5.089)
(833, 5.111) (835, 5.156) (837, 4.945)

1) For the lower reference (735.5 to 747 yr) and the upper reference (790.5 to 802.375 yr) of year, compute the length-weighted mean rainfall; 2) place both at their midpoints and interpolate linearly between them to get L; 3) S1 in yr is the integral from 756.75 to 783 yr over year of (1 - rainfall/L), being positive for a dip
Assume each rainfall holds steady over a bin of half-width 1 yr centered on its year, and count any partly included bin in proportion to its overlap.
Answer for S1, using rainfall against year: -2.2 yr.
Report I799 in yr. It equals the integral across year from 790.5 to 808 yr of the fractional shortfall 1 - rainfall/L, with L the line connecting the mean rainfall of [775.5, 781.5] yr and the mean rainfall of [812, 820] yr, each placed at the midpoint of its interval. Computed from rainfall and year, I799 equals 0.2 yr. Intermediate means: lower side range 5.22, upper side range 5.13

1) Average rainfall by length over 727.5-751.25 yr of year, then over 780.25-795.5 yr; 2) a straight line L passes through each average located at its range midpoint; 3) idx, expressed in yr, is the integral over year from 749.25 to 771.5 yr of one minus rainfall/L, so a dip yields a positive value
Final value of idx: -2.8 yr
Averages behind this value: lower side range 4.19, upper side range 5.14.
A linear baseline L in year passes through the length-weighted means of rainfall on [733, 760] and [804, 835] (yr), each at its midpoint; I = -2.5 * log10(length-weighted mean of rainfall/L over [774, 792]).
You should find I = -0.065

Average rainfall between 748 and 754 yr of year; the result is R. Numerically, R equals 5.24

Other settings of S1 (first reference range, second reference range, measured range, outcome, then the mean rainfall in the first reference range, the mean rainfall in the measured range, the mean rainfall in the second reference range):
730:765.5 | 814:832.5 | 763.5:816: -2.6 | 4.57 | 5.14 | 5.16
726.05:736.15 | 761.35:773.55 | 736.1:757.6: -3.2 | 3.51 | 4.86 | 5.17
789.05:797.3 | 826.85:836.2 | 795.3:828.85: 0.1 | 5.13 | 5.12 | 5.14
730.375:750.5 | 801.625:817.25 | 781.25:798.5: -1.2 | 4.14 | 5.14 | 5.07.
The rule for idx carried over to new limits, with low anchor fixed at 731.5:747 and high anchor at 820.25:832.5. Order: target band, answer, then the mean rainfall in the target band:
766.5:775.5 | -1.6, 5.18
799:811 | -0.5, 5.07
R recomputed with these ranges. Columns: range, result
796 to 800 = 5.17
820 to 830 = 5.17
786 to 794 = 5.14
